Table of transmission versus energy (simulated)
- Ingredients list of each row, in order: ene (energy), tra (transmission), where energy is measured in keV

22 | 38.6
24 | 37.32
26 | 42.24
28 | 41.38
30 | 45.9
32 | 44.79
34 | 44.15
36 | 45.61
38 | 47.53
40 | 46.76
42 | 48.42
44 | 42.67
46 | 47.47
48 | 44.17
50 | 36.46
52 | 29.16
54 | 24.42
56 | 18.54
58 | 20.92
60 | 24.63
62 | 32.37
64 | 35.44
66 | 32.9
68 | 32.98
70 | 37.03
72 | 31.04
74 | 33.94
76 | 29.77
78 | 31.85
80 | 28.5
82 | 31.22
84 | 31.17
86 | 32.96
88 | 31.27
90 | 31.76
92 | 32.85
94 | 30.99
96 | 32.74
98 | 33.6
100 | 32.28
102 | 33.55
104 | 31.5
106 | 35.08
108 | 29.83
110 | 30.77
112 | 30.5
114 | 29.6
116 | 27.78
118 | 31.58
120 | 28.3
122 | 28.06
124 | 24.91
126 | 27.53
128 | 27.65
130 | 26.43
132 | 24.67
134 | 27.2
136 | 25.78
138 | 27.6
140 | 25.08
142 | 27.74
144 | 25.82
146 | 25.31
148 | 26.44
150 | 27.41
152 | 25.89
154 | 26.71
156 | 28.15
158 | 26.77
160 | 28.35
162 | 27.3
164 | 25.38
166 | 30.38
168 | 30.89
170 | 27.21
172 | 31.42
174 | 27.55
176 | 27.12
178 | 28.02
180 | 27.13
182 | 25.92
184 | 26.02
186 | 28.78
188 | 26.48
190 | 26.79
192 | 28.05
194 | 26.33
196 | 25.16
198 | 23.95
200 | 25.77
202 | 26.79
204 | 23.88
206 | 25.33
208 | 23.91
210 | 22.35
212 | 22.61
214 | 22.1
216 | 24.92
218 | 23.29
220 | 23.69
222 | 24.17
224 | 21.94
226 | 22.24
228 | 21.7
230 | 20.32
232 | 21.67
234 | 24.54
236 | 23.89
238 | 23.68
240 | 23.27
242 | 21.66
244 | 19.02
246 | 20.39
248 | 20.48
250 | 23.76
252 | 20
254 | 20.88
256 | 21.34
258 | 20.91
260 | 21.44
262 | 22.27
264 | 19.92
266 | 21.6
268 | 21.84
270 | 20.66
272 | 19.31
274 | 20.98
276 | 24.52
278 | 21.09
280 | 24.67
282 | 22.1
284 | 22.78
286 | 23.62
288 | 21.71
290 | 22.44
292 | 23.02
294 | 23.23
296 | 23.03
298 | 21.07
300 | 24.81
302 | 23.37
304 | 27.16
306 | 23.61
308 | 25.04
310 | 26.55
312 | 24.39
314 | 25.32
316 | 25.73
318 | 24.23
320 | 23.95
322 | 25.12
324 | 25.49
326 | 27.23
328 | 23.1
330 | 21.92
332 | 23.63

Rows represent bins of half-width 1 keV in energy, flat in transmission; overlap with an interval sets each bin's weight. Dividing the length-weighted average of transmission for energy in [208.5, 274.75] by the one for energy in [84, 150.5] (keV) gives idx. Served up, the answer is 0.75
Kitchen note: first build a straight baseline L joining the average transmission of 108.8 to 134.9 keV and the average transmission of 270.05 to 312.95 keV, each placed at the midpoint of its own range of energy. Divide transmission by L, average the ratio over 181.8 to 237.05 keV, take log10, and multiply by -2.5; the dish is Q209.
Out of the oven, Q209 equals 0.05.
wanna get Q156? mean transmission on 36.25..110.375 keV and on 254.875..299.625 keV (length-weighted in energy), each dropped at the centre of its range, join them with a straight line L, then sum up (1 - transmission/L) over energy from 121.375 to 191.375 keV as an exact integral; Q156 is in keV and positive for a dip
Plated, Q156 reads 4.1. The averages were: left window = 33.6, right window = 22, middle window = 27.1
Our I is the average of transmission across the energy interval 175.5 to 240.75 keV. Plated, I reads 24.6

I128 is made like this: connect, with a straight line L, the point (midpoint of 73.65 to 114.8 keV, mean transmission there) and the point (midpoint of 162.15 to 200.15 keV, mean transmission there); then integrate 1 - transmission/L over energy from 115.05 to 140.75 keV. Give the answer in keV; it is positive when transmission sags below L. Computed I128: 2.4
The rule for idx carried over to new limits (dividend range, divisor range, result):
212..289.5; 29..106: 0.63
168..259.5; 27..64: 0.64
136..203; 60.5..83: 0.84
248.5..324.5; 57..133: 0.75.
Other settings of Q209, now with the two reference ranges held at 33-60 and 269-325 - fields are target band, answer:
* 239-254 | 0.237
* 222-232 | 0.251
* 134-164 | 0.192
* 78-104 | 0.106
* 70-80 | 0.134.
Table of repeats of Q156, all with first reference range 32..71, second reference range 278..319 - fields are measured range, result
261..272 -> 1.9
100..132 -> 3.7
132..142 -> 1.8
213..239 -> 4.4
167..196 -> 2.2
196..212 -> 2.4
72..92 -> 2.1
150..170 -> 2.1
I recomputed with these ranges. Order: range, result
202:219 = 23.7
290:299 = 22.6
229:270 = 21.6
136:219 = 26.4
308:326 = 25.2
